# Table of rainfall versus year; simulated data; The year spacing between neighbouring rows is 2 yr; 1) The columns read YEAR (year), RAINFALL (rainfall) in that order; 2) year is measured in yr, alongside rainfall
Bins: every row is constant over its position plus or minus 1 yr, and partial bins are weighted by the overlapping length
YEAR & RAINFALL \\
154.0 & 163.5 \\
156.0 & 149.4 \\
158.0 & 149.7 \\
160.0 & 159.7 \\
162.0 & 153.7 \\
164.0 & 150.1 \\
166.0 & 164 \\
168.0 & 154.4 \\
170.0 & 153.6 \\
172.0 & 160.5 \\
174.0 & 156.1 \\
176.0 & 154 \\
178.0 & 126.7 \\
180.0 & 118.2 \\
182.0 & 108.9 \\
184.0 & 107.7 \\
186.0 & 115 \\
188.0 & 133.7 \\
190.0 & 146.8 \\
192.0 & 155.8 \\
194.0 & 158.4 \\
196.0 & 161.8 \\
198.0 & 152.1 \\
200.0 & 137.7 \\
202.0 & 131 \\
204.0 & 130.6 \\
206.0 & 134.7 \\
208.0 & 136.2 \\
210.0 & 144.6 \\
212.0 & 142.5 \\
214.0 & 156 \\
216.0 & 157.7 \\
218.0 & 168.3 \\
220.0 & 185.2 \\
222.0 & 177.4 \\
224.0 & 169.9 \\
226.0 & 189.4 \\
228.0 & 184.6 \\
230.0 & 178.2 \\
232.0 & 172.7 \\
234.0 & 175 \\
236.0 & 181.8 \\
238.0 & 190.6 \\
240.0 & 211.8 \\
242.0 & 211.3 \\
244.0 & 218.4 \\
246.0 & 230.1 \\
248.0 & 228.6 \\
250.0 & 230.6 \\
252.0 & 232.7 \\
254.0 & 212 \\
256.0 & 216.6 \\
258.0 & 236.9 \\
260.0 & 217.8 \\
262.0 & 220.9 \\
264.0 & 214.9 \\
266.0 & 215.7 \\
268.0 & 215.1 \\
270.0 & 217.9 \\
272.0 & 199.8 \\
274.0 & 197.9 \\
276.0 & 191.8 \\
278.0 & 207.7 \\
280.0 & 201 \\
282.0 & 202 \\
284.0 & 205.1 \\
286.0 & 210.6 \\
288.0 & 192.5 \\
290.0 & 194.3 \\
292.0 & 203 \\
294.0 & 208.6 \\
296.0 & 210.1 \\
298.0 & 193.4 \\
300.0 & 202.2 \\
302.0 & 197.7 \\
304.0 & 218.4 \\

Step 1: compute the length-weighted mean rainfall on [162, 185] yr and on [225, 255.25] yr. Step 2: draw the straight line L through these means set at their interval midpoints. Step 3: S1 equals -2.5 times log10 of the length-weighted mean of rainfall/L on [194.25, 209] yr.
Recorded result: 0.18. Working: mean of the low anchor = 142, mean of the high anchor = 203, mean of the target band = 141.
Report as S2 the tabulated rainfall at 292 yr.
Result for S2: 203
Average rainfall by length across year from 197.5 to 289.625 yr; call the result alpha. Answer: 190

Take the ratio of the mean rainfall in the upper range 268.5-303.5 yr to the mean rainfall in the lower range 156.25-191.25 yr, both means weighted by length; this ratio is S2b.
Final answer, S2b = 1.42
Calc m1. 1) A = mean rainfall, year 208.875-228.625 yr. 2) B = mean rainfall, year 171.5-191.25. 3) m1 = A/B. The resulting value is 1.3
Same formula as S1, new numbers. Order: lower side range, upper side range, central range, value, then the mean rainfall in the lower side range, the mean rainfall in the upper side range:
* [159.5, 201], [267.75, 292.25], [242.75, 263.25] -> -0.199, 144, 203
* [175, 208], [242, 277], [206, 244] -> 0.014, 136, 217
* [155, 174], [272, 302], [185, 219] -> 0.169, 155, 201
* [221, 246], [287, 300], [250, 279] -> -0.102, 190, 200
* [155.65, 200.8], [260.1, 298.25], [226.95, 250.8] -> -0.108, 145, 206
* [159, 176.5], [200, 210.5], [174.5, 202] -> 0.058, 156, 135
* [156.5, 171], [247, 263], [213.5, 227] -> 0.150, 155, 225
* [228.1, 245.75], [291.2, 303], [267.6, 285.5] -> -0.025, 194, 202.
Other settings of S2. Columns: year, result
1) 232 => 172.7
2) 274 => 197.9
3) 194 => 158.4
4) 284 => 205.1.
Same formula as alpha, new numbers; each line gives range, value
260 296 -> 206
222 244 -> 188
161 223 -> 146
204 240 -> 168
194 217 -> 145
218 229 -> 180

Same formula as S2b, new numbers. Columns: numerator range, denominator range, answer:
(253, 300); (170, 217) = 1.48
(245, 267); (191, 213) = 1.55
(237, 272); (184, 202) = 1.53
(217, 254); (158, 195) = 1.37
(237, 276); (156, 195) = 1.50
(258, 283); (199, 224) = 1.39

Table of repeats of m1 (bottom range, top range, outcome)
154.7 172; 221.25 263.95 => 1.32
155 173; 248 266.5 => 1.44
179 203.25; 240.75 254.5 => 1.65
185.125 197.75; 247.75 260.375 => 1.54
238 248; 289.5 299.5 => 0.94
